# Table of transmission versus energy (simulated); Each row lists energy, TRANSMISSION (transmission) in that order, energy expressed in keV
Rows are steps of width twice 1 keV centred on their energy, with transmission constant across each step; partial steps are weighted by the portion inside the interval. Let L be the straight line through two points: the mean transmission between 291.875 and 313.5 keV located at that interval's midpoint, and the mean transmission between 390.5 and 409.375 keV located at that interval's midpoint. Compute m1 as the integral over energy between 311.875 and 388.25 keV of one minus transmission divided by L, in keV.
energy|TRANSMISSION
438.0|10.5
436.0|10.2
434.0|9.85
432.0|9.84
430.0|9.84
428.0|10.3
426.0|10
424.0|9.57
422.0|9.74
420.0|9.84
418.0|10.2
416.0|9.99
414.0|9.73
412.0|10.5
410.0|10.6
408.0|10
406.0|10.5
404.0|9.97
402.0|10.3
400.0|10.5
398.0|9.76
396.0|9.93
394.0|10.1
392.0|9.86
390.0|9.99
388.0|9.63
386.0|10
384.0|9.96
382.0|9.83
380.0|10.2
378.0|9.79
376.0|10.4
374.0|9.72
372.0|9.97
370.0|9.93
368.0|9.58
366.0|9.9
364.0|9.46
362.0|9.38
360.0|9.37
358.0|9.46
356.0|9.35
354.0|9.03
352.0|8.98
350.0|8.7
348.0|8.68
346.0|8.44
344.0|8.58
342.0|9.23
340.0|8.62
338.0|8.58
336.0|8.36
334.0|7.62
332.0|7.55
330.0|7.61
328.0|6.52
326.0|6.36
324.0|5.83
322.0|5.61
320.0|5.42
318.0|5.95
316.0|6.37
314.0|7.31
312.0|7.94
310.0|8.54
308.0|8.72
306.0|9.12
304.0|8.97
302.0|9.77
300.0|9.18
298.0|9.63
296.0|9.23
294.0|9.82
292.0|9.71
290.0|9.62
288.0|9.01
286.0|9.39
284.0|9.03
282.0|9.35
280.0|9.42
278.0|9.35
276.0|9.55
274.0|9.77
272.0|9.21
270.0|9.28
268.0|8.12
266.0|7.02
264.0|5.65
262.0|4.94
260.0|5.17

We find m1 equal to 8.5 keV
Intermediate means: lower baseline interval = 9.08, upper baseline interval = 10.1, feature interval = 8.54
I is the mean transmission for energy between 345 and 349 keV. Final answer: 8.56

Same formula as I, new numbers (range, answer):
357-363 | 9.4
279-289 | 9.24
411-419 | 10.1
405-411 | 10.4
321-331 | 6.39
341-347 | 8.75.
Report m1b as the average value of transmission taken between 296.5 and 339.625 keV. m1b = 7.7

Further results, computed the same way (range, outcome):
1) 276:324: 8.51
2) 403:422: 10.1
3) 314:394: 8.66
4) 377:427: 10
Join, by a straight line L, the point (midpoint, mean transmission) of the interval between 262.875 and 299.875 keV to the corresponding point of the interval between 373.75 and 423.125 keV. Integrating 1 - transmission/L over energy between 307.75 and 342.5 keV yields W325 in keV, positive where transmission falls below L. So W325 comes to 7.80 keV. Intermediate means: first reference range 9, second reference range 10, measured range 7.28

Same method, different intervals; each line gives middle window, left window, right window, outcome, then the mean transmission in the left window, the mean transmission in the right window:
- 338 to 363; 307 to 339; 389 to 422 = -2.59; 7.14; 10.1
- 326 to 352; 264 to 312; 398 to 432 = 3.60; 9.07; 10.1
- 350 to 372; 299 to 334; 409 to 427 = -2.18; 7.46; 10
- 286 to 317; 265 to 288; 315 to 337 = -4.06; 9.04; 6.65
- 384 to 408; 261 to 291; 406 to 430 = -0.53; 8.58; 10.1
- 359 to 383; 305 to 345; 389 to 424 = -2.27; 7.49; 10.1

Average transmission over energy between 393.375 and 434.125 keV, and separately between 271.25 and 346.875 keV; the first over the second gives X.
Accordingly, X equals 1.20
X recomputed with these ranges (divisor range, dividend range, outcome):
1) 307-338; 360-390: 1.38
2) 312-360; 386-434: 1.29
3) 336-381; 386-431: 1.08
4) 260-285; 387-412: 1.22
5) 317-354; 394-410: 1.33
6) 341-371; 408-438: 1.09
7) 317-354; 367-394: 1.30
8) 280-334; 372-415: 1.23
